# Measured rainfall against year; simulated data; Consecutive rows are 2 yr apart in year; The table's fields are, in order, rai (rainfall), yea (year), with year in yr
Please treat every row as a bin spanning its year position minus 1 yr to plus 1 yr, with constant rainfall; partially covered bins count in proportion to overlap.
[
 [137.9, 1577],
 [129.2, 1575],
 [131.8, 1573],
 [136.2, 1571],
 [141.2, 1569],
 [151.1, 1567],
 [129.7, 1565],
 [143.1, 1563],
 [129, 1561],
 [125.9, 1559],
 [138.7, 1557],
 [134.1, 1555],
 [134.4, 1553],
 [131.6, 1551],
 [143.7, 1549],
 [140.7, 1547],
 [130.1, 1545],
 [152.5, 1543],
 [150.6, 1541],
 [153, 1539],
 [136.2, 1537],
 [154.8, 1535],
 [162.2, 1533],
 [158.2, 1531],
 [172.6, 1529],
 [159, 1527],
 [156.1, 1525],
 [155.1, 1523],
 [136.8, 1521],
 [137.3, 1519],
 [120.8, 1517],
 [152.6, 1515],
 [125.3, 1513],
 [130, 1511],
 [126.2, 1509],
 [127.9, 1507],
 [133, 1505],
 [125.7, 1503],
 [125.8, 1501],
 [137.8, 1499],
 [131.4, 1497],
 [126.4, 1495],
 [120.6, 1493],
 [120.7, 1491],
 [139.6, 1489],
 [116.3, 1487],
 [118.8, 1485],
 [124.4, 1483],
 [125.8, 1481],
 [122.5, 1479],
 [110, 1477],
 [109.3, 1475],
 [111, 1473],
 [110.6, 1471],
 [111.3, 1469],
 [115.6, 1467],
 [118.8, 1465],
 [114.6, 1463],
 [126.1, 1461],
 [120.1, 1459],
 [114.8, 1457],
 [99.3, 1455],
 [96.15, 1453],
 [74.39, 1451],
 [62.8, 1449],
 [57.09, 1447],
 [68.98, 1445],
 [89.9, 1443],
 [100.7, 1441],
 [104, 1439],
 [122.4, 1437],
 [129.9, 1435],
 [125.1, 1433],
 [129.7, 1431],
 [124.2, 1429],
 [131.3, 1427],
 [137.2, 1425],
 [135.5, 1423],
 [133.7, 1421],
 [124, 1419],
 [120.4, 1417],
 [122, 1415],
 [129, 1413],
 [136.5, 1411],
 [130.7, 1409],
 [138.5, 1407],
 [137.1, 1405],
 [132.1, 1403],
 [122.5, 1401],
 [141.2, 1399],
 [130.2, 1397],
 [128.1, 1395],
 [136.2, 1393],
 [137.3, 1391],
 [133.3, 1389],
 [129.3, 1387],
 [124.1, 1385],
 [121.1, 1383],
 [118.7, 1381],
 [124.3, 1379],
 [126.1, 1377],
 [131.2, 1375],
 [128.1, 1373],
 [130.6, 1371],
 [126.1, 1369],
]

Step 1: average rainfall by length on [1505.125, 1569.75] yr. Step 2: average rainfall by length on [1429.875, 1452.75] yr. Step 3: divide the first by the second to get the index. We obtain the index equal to 1.5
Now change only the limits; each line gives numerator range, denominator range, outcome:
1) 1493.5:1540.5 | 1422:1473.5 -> 1.29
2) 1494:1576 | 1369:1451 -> 1.15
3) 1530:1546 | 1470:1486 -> 1.28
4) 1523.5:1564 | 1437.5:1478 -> 1.44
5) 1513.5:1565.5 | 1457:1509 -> 1.18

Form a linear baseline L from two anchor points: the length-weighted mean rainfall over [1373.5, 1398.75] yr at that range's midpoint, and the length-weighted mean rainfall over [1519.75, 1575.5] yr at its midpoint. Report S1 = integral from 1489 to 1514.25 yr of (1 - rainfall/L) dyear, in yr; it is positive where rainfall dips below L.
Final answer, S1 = 2.0 yr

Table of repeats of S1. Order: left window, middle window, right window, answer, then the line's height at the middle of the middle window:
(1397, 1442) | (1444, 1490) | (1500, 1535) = 9.4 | 135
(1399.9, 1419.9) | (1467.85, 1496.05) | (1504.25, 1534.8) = 4.0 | 139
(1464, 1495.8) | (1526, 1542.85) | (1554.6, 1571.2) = -3.2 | 131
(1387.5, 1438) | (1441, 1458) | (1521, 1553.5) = 6.5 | 136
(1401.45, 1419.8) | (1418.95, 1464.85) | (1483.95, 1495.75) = 6.5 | 127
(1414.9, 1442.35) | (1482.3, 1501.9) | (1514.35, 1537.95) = 2.1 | 141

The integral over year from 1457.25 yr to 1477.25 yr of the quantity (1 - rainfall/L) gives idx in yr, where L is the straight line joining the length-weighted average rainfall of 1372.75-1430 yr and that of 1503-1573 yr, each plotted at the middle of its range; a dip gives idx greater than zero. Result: 3.00 yr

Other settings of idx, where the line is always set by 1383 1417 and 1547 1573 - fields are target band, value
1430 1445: 2.36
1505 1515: 0.33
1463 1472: 1.30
